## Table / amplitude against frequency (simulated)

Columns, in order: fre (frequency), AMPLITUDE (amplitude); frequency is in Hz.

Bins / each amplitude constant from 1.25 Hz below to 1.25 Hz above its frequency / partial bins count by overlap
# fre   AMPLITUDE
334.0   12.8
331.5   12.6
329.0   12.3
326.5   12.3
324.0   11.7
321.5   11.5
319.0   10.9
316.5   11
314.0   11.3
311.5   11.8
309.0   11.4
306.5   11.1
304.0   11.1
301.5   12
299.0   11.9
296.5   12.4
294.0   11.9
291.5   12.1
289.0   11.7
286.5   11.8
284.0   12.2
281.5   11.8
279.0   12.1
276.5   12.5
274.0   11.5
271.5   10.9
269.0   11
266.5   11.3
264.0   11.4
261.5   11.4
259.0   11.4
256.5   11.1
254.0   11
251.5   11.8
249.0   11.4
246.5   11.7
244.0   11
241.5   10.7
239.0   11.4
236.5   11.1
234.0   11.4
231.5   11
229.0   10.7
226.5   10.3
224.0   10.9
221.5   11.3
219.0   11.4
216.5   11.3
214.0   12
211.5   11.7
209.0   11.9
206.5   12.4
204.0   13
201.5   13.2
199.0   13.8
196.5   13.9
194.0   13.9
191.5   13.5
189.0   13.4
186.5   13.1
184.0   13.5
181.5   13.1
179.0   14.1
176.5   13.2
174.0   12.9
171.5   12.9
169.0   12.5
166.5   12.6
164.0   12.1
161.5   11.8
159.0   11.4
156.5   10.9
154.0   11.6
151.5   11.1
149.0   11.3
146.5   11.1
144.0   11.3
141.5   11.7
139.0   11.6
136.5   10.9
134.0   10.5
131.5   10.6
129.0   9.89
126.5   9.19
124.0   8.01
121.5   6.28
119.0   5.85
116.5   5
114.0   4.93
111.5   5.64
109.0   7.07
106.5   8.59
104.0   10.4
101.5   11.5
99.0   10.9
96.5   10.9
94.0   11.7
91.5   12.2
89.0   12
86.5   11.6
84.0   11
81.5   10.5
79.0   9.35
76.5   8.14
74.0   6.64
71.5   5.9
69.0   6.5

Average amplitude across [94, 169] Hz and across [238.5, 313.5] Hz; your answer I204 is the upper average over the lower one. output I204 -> 1.17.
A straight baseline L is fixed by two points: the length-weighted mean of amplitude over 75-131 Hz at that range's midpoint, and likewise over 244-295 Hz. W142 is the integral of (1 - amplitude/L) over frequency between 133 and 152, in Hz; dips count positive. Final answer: -2.9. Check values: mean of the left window 9.13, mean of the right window 11.6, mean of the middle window 11.2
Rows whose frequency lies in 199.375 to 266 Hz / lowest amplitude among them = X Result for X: 10.3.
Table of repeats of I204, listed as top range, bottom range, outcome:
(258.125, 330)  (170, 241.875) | 0.94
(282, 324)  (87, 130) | 1.31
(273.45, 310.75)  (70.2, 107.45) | 1.17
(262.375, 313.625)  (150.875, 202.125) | 0.91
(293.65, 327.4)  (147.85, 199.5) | 0.91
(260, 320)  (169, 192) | 0.88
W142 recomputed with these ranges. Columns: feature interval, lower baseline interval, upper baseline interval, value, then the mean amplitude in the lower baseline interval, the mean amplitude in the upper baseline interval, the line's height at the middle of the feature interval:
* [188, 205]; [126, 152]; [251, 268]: -3.8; 10.9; 11.3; 11.1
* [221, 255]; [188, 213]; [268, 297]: 3.7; 13.1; 11.8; 12.5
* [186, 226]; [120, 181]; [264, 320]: -3.9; 11.2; 11.6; 11.4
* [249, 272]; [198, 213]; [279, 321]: 1.5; 12.6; 11.7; 12.1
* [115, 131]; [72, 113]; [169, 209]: 5.0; 9.78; 13.3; 10.9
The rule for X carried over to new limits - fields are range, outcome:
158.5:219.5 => 11.3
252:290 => 10.9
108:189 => 4.93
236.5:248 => 10.7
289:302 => 11.7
